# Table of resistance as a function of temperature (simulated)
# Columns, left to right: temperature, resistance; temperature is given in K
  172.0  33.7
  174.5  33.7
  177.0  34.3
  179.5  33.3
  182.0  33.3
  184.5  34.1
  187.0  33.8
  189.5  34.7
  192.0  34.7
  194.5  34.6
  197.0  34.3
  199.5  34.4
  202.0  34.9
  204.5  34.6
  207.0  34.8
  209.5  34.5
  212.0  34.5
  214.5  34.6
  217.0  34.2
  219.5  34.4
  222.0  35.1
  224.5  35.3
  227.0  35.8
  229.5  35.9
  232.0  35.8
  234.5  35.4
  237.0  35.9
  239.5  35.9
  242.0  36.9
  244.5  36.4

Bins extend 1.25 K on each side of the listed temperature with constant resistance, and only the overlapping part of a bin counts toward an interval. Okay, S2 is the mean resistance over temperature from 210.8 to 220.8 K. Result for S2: 34.4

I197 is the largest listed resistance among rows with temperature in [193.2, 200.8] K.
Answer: 34.6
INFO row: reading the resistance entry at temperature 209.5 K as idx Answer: 34.5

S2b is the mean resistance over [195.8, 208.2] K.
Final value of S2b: 34.6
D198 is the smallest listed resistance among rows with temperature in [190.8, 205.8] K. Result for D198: 34.3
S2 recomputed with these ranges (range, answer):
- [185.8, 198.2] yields 34.4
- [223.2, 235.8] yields 35.6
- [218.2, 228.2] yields 35.1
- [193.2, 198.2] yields 34.5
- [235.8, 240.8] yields 35.9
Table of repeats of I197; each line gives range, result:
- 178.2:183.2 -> 33.3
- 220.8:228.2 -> 35.8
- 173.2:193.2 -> 34.7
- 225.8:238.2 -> 35.9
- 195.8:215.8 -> 34.9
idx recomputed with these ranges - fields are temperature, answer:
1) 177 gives 34.3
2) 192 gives 34.7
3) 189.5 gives 34.7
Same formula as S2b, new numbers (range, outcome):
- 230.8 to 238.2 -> 35.7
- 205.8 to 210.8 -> 34.6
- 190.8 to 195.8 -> 34.6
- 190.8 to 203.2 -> 34.6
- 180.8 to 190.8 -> 34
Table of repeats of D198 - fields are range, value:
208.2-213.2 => 34.5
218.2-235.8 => 34.4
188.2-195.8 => 34.6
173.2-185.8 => 33.3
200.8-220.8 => 34.2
